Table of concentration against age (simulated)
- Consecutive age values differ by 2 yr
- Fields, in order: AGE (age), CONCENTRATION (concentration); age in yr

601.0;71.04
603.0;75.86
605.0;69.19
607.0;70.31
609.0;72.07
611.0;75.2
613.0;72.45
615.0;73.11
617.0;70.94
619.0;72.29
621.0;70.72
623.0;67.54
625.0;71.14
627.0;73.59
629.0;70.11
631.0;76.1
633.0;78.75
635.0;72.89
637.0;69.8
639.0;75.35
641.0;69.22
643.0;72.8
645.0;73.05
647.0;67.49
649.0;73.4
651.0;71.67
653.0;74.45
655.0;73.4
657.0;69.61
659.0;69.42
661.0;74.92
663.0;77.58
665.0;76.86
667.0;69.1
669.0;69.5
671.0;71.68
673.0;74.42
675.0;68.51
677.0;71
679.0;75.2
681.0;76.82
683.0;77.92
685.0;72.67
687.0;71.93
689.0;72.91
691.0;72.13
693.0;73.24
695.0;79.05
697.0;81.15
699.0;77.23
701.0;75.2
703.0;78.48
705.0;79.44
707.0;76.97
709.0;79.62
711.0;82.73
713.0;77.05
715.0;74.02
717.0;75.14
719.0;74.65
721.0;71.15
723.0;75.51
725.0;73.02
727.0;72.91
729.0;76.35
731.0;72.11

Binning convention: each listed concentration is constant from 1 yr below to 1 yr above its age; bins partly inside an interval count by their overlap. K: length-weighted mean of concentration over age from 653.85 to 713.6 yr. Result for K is 74.8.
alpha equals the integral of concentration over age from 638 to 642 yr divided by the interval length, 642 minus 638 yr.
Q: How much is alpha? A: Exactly 72.3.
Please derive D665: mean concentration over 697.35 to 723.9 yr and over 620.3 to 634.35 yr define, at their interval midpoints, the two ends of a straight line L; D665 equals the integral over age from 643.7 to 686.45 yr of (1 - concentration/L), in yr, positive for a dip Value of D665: 1.0 yr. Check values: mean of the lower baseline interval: 72.6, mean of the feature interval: 72.8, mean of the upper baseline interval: 76.8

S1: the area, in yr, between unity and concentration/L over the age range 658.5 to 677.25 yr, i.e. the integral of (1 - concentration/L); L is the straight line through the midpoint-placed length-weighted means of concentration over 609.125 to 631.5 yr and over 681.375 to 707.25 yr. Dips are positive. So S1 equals 0.54 yr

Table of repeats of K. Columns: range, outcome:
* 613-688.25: 72.6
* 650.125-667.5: 73.1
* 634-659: 71.8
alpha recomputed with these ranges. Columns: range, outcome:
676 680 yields 73.1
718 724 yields 73.8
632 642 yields 73.2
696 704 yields 78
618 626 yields 70.4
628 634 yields 75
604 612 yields 71.7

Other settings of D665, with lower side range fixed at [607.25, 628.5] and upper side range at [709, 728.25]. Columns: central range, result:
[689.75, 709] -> -0.61 yr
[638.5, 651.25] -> 0.18 yr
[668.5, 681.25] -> 0.26 yr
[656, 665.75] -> -0.03 yr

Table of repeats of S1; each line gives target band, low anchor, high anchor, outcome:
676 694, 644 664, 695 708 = 0.57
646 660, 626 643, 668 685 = 0.35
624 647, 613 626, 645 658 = -0.43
